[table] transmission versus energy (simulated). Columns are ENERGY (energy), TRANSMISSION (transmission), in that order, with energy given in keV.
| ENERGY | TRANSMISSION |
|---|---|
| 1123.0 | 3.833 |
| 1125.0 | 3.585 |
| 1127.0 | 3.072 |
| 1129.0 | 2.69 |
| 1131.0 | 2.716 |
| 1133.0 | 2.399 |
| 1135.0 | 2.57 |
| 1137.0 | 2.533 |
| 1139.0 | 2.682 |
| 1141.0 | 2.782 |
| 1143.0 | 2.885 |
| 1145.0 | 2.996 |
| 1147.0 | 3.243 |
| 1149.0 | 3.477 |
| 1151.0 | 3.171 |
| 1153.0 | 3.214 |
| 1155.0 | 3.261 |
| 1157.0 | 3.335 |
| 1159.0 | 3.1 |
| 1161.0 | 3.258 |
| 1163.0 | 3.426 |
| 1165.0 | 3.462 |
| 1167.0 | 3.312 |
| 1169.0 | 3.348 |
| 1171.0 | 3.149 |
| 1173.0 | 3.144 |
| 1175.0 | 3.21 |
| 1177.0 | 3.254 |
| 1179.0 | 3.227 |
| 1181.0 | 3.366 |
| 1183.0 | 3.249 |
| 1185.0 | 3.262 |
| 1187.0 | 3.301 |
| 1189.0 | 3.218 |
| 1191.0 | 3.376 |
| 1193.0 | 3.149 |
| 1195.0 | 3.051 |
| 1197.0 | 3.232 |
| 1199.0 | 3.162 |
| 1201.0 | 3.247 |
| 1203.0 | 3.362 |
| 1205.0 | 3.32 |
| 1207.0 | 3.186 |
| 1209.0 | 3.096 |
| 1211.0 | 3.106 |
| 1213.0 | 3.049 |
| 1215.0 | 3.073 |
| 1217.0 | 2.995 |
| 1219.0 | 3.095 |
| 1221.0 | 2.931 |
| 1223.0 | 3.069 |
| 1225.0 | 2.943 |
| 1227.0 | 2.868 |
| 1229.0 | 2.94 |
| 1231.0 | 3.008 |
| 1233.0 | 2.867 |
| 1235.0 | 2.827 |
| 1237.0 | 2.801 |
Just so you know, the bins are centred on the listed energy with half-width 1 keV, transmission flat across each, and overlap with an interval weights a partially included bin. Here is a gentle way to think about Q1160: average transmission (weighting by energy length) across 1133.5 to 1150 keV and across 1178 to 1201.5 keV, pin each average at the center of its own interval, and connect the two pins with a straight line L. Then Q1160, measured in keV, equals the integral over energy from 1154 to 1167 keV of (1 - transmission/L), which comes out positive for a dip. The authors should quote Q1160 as -1.2 keV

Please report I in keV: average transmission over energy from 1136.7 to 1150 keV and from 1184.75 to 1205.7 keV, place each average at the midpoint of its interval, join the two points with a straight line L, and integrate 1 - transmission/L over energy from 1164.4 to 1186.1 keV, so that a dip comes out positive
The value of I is -0.9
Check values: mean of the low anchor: 2.96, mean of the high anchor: 3.24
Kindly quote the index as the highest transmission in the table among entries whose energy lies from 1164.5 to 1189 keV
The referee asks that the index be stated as 3.462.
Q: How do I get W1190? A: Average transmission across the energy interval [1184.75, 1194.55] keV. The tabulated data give 3.25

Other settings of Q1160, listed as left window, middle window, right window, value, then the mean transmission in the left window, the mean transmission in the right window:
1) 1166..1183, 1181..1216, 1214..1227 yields -0.9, 3.25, 3.01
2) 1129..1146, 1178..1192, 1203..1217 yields -1.4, 2.7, 3.14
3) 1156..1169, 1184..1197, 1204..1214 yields 0.0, 3.32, 3.15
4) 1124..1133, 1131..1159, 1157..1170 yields 1.5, 2.95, 3.32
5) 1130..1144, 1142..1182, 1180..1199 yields -4.3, 2.65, 3.24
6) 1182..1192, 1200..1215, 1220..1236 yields -0.4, 3.28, 2.93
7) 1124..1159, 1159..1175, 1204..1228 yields -1.5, 2.98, 3.06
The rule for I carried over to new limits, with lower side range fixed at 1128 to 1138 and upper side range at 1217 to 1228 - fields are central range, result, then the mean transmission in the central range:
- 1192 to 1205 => -1.5 keV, 3.21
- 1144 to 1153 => -1.9 keV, 3.22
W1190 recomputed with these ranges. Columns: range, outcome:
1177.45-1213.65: 3.22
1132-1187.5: 3.13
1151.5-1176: 3.27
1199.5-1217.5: 3.16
